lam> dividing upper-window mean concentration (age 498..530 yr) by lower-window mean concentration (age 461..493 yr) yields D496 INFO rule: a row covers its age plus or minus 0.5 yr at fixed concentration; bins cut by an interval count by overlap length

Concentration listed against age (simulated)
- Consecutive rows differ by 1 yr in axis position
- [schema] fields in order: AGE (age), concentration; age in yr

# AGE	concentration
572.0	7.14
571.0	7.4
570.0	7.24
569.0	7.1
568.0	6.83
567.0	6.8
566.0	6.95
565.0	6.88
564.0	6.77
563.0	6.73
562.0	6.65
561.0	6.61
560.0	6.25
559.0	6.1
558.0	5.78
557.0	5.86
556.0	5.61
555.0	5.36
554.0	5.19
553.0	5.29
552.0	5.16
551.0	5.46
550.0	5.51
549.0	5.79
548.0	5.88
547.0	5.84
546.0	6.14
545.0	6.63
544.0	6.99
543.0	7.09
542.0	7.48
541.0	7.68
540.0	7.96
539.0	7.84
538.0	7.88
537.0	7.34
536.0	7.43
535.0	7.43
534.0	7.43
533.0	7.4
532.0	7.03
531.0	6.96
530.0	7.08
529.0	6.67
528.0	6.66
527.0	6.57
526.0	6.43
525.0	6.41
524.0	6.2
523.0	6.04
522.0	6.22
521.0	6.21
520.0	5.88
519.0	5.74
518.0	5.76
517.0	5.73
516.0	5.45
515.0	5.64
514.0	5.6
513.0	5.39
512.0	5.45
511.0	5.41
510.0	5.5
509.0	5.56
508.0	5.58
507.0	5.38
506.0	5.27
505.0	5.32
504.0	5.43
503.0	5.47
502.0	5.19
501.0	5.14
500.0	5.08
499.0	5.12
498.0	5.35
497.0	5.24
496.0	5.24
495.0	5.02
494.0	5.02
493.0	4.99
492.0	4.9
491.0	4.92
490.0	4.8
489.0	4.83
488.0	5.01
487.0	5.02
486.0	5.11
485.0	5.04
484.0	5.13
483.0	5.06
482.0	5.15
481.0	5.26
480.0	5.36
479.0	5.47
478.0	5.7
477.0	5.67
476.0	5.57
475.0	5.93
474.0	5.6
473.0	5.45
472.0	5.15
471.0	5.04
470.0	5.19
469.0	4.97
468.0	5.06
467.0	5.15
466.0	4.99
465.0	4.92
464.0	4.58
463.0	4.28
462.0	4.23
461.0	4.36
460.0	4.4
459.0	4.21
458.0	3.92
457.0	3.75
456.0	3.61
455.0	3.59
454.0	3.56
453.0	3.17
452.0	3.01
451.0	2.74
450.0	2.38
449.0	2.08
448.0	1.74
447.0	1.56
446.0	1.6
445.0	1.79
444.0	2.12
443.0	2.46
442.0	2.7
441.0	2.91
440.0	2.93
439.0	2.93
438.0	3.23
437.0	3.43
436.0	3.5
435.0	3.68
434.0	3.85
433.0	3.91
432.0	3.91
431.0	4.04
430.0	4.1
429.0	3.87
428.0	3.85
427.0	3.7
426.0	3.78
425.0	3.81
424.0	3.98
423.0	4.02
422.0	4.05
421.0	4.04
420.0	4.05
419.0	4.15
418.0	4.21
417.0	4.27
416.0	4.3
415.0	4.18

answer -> 1.13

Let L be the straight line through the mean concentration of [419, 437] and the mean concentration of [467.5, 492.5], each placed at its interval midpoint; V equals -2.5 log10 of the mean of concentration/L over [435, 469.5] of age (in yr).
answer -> 0.31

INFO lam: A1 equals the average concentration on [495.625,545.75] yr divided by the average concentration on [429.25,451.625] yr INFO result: 2.14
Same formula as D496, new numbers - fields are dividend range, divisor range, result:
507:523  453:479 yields 1.20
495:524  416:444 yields 1.51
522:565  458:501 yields 1.30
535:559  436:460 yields 2.22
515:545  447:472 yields 1.72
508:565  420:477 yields 1.66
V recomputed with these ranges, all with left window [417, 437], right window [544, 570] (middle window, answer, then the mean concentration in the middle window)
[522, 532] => -0.16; 6.56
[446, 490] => 0.05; 4.44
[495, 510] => -0.02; 5.31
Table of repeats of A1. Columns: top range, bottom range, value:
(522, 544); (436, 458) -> 2.55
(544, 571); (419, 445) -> 1.76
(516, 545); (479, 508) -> 1.32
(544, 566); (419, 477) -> 1.58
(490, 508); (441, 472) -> 1.44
